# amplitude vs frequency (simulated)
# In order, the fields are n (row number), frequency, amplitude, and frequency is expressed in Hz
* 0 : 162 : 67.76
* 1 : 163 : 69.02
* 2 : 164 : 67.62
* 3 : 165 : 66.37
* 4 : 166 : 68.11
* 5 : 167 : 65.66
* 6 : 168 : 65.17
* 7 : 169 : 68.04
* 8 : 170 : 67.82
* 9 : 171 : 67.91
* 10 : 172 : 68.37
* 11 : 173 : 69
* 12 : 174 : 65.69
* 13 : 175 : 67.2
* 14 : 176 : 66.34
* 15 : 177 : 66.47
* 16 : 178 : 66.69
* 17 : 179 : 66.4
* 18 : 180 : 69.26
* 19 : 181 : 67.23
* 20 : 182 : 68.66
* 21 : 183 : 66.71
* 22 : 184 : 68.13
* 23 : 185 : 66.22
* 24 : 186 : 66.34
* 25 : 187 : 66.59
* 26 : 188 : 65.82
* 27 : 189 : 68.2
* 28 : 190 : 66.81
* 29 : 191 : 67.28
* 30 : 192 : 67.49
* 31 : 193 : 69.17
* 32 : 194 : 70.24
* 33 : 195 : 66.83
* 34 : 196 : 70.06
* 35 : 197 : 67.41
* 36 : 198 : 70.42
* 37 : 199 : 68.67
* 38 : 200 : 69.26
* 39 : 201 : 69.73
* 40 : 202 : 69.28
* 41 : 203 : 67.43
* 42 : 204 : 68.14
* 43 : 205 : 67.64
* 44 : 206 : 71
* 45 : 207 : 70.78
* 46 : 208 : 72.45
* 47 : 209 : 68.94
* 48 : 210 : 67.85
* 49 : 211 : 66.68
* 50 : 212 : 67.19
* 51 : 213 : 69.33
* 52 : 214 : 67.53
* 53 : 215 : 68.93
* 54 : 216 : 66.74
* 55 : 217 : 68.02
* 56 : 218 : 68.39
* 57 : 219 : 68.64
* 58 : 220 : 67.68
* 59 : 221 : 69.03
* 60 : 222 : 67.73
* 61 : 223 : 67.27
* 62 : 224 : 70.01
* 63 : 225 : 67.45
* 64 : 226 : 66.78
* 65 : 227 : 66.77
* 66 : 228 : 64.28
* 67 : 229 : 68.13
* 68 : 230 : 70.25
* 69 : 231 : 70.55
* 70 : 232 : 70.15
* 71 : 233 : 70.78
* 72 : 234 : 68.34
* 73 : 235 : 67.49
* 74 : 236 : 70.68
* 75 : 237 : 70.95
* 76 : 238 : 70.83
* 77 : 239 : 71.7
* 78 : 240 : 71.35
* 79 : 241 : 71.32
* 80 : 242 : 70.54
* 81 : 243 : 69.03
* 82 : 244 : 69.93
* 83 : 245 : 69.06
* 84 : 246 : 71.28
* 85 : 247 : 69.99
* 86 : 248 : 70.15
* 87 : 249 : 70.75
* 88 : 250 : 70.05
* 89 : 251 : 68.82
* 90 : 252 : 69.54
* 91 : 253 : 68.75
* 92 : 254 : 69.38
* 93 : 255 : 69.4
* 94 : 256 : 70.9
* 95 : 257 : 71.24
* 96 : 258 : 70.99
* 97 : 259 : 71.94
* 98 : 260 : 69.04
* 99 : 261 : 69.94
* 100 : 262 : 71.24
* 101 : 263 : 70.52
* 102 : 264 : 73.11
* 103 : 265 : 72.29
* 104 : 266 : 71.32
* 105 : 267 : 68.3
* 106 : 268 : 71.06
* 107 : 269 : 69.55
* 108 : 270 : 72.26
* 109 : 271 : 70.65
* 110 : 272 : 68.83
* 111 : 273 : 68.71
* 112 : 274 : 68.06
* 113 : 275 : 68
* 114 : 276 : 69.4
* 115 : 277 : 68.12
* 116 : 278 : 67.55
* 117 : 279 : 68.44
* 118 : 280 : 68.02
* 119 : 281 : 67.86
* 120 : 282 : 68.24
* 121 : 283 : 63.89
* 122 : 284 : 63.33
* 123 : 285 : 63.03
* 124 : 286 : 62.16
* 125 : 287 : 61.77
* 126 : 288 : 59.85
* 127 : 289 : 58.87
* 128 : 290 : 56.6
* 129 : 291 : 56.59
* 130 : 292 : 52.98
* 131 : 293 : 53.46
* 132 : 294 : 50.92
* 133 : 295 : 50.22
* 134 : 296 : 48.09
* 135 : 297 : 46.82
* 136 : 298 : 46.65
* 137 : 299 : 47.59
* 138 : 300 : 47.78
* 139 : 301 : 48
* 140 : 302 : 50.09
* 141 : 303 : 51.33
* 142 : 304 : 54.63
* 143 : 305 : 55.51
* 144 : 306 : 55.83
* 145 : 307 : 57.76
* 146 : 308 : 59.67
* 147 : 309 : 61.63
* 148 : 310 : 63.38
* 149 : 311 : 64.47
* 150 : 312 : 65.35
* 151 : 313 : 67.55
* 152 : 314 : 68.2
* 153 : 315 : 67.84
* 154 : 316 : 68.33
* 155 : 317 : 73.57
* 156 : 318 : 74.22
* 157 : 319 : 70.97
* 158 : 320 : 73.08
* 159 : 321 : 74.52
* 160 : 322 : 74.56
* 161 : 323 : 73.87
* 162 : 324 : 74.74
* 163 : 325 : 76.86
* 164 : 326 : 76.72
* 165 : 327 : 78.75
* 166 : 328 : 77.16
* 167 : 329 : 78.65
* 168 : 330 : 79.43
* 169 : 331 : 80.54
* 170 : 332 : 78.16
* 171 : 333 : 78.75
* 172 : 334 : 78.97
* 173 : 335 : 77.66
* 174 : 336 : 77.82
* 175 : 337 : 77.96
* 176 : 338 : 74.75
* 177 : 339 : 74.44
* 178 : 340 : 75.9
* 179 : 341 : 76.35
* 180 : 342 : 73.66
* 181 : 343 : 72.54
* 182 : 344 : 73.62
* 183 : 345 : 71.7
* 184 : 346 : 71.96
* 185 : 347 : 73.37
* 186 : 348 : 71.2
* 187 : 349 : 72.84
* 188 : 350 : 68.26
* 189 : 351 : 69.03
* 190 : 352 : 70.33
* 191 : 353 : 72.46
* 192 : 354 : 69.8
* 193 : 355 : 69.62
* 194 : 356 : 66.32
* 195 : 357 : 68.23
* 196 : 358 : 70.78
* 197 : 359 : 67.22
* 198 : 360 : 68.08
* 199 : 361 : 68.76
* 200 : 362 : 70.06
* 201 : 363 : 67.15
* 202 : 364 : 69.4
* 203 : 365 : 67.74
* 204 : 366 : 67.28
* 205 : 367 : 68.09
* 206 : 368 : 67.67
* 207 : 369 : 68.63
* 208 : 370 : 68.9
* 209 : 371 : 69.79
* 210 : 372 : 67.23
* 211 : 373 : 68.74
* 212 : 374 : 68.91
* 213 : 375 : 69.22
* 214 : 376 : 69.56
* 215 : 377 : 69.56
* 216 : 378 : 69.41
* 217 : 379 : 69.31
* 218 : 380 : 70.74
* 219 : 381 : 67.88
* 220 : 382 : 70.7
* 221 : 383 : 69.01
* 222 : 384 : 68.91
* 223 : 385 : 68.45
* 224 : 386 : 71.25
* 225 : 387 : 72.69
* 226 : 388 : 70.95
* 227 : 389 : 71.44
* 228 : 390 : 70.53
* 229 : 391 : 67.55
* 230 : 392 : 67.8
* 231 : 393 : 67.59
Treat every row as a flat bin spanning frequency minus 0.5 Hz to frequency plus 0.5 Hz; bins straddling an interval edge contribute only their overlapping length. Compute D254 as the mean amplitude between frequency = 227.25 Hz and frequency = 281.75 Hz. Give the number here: 69.8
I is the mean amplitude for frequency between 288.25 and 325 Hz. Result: 60.4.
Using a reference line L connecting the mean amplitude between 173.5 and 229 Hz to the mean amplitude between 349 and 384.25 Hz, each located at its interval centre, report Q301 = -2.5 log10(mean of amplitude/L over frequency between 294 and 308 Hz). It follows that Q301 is 0.32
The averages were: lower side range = 68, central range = 51.1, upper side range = 69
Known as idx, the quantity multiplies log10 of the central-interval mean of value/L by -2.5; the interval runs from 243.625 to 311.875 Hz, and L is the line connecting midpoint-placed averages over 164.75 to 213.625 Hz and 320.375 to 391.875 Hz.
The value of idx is 0.10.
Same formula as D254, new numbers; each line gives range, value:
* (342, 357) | 70.9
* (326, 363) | 73.4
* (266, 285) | 68.3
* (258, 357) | 67.3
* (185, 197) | 67.6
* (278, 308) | 56.7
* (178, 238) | 68.3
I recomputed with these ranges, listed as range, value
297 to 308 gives 51.7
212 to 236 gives 68.3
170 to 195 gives 67.4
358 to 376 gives 68.5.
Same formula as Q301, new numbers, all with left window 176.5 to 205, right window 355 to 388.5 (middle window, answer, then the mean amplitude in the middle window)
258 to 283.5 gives -0.017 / 69.5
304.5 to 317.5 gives 0.080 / 63.8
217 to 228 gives 0.004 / 67.8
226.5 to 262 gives -0.026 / 69.9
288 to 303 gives 0.313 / 51.4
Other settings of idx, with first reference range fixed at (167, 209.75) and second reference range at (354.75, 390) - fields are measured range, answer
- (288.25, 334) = 0.079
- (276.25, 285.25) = 0.030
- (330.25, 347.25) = -0.105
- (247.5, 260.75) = -0.026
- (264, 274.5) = -0.028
